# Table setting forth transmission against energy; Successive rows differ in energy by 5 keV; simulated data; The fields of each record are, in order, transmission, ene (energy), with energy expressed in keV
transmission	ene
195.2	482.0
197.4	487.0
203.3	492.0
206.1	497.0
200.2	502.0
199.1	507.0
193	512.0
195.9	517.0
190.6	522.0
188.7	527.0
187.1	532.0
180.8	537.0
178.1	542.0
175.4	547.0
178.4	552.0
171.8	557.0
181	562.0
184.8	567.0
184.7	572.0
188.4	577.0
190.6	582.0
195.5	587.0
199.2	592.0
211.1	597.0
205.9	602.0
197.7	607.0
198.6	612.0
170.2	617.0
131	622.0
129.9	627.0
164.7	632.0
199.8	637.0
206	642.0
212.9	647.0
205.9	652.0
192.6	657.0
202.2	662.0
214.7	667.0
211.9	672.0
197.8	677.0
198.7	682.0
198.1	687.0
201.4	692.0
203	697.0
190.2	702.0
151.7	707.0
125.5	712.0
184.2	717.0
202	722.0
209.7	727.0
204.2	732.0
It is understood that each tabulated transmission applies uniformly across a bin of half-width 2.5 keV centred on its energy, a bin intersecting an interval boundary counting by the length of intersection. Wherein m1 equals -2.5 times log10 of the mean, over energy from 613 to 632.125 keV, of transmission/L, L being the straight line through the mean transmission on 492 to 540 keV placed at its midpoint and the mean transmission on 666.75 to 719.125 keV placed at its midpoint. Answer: 0.25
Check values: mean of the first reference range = 194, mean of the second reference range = 188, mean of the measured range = 151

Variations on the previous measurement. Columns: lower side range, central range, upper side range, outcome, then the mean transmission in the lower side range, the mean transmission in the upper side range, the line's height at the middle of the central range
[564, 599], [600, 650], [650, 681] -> 0.10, 193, 204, 199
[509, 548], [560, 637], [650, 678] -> 0.07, 187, 204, 196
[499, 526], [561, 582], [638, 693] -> 0.07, 196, 204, 199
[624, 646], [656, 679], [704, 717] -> -0.23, 177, 149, 165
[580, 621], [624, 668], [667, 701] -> 0.04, 194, 202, 198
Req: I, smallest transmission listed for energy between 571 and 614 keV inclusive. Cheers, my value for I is 184.7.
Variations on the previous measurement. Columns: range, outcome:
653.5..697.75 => 192.6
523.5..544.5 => 178.1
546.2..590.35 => 171.8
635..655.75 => 199.8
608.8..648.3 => 129.9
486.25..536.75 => 187.1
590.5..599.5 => 199.2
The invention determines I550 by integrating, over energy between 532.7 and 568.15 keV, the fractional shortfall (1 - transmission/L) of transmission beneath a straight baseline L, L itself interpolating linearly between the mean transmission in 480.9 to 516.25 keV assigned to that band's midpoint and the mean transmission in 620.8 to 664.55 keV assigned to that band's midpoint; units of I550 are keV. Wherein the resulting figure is 2.7 keV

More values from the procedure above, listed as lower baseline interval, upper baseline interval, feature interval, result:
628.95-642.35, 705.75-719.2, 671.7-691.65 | -4.1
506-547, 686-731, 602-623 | 0.6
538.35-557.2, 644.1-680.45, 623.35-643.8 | 2.8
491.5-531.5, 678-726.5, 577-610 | -1.3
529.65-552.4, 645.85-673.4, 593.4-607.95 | -0.9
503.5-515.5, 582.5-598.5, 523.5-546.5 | 1.7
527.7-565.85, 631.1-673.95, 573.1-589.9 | -0.4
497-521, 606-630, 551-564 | 0.4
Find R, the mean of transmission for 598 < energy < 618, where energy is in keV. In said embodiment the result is 196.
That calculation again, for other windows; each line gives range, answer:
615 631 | 145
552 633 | 182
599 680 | 190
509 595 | 186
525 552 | 182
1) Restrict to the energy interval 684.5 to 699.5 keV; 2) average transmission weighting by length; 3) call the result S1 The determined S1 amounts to 201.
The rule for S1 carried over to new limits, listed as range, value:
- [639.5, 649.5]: 209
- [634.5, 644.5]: 203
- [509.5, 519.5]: 194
